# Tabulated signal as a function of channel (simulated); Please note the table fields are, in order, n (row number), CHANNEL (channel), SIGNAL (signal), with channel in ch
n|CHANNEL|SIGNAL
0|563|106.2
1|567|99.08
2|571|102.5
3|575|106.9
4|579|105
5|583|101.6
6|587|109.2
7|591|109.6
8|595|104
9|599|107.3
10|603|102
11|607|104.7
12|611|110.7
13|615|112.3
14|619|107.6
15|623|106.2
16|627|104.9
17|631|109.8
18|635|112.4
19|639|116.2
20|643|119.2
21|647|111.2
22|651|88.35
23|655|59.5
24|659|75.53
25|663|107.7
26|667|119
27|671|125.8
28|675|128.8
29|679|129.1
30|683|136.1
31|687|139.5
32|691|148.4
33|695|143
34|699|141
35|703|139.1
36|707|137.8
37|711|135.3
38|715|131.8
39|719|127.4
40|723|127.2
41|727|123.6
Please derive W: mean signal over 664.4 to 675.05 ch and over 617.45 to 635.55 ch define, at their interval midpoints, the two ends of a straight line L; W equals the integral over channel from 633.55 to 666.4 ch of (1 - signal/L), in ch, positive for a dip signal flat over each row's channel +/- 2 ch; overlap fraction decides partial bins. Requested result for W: 4.6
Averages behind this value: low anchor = 108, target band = 99.4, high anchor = 123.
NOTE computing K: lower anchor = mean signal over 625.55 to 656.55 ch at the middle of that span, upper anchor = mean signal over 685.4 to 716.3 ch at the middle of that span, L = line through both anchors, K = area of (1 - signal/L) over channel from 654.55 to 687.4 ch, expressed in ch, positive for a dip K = 2.0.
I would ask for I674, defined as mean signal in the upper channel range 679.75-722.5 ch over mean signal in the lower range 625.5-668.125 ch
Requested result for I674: 1.3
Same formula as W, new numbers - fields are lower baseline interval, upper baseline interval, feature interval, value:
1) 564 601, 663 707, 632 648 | 0.9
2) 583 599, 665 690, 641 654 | 2.1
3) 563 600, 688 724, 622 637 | 1.1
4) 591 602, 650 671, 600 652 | -4.3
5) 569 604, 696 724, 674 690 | -0.8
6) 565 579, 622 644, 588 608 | 0.2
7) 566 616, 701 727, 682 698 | -1.9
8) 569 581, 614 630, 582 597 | -0.1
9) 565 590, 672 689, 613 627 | 1.0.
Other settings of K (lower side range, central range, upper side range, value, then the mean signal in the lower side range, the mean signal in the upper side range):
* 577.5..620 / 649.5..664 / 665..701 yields 5.2 ch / 107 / 135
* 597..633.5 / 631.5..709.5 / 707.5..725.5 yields 0.5 ch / 107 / 131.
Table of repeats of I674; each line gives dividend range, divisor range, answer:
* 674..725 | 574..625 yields 1.27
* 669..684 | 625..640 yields 1.17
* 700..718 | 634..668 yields 1.36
